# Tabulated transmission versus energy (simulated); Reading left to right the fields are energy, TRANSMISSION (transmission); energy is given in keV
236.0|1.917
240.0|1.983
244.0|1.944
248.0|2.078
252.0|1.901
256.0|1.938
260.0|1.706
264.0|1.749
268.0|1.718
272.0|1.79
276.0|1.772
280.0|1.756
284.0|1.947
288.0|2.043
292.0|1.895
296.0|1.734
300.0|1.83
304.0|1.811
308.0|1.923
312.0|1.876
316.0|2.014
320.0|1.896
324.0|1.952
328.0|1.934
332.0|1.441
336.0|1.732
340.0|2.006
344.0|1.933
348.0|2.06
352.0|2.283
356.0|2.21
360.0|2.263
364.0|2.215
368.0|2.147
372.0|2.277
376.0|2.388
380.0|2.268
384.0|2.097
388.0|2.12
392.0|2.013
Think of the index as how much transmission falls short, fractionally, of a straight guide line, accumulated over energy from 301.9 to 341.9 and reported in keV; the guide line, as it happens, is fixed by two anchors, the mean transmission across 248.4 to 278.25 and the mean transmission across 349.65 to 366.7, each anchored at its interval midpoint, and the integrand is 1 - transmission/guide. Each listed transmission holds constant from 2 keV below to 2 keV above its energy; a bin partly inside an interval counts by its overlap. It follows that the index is 4.1 keV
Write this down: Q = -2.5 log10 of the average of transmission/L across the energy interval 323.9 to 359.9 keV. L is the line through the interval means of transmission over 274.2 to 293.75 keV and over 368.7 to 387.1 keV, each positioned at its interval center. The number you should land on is 0.07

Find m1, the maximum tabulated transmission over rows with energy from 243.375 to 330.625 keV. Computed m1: 2.078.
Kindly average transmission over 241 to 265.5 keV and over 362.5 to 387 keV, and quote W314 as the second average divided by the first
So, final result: 1.18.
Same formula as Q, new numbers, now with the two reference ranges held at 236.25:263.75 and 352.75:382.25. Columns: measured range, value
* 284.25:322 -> 0.09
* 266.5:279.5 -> 0.13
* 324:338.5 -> 0.22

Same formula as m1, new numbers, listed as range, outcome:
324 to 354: 2.283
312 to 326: 2.014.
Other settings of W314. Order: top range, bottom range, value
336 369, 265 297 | 1.15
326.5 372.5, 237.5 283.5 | 1.10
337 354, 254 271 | 1.15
